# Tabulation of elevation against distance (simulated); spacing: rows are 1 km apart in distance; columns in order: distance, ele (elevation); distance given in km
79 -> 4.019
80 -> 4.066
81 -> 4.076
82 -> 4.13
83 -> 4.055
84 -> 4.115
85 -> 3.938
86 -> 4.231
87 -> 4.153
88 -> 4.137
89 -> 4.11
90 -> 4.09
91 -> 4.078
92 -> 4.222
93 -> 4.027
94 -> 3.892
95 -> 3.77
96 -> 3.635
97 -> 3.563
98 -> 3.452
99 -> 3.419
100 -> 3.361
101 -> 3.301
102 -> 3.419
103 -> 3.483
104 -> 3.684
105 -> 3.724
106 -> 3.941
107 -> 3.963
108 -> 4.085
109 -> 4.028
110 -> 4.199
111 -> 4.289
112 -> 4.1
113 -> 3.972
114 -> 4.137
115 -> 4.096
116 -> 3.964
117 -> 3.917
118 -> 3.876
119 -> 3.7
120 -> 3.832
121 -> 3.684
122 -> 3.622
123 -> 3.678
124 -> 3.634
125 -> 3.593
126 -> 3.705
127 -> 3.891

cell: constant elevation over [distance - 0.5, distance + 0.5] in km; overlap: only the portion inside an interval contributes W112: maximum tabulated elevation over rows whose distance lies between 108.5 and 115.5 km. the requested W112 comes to 4.289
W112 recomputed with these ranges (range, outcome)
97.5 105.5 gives 3.724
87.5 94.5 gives 4.222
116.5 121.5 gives 3.917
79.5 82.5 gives 4.13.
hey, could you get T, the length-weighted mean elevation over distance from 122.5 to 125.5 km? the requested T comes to 3.63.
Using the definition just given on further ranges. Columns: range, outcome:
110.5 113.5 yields 4.12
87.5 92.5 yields 4.13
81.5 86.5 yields 4.09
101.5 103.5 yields 3.45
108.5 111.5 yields 4.17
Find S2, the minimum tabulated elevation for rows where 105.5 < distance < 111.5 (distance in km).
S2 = 3.941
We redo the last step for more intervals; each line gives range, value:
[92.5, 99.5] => 3.419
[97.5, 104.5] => 3.301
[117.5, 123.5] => 3.622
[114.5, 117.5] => 3.917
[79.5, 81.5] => 4.066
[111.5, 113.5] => 3.972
